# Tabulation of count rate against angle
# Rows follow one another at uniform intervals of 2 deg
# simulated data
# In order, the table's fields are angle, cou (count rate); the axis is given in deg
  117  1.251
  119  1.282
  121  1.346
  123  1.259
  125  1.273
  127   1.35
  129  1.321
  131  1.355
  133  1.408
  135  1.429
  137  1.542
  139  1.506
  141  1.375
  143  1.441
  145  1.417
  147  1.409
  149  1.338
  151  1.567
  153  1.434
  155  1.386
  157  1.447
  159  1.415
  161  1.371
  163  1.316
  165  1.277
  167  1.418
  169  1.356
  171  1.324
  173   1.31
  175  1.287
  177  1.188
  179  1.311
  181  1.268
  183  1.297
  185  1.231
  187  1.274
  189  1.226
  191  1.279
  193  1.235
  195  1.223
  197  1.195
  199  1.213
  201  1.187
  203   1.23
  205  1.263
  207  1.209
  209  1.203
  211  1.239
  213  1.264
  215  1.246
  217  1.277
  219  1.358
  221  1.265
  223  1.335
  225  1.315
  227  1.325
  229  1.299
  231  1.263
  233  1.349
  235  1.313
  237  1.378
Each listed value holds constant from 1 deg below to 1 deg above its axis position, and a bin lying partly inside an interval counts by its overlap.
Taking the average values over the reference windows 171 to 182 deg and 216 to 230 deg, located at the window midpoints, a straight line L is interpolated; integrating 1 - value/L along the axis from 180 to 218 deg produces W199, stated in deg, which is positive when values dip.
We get 1.57 deg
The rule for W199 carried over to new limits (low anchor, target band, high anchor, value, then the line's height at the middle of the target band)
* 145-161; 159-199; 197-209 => 0.95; 1.32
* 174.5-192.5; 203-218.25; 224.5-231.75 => 0.49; 1.29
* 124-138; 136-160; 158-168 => -1.22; 1.37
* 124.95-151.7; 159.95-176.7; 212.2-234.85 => 0.57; 1.37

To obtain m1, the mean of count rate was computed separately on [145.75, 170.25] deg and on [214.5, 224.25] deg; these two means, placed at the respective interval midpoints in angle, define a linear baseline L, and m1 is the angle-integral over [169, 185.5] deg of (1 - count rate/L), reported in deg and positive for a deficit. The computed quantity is 1.0 deg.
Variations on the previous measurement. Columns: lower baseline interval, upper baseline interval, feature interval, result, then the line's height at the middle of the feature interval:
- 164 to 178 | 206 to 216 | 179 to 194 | 0.20 deg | 1.28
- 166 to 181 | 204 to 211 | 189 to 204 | 0.37 deg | 1.25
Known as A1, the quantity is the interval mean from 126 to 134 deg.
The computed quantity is 1.36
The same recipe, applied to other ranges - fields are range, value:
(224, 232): 1.3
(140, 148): 1.41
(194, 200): 1.21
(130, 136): 1.4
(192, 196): 1.23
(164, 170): 1.35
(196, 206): 1.22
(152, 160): 1.42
